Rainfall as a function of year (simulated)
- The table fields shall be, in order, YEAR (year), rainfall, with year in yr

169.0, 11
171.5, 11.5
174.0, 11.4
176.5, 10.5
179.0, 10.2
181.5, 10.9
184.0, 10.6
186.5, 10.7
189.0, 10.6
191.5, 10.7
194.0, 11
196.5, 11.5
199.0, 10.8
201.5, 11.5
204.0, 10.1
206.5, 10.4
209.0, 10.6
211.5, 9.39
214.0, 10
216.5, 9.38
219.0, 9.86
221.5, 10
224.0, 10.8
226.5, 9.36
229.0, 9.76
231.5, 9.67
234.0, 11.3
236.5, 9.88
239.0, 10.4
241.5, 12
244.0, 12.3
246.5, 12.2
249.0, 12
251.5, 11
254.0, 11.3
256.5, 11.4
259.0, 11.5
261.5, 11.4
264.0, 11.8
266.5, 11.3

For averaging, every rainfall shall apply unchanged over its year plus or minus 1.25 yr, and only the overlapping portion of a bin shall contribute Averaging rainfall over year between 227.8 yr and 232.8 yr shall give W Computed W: 9.73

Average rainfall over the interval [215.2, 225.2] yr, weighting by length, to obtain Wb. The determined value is 10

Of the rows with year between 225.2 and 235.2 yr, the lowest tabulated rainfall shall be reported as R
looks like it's 9.36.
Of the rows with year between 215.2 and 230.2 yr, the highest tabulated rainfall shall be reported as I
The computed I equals 10.8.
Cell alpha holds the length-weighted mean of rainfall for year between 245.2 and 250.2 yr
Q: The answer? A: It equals 12.1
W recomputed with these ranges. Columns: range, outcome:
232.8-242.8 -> 10.9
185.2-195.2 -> 10.7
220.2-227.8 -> 10.1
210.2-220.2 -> 9.66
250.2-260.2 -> 11.3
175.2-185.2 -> 10.6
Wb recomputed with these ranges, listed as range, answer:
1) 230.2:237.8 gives 10.3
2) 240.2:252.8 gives 11.9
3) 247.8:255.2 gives 11.4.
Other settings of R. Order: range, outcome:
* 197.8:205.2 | 10.1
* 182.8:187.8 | 10.6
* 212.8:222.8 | 9.38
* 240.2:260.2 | 11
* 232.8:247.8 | 9.88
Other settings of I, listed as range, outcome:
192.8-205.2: 11.5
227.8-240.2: 11.3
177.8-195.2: 11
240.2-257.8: 12.3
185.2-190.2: 10.7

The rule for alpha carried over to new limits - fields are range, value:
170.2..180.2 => 10.9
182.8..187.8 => 10.7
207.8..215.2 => 9.99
